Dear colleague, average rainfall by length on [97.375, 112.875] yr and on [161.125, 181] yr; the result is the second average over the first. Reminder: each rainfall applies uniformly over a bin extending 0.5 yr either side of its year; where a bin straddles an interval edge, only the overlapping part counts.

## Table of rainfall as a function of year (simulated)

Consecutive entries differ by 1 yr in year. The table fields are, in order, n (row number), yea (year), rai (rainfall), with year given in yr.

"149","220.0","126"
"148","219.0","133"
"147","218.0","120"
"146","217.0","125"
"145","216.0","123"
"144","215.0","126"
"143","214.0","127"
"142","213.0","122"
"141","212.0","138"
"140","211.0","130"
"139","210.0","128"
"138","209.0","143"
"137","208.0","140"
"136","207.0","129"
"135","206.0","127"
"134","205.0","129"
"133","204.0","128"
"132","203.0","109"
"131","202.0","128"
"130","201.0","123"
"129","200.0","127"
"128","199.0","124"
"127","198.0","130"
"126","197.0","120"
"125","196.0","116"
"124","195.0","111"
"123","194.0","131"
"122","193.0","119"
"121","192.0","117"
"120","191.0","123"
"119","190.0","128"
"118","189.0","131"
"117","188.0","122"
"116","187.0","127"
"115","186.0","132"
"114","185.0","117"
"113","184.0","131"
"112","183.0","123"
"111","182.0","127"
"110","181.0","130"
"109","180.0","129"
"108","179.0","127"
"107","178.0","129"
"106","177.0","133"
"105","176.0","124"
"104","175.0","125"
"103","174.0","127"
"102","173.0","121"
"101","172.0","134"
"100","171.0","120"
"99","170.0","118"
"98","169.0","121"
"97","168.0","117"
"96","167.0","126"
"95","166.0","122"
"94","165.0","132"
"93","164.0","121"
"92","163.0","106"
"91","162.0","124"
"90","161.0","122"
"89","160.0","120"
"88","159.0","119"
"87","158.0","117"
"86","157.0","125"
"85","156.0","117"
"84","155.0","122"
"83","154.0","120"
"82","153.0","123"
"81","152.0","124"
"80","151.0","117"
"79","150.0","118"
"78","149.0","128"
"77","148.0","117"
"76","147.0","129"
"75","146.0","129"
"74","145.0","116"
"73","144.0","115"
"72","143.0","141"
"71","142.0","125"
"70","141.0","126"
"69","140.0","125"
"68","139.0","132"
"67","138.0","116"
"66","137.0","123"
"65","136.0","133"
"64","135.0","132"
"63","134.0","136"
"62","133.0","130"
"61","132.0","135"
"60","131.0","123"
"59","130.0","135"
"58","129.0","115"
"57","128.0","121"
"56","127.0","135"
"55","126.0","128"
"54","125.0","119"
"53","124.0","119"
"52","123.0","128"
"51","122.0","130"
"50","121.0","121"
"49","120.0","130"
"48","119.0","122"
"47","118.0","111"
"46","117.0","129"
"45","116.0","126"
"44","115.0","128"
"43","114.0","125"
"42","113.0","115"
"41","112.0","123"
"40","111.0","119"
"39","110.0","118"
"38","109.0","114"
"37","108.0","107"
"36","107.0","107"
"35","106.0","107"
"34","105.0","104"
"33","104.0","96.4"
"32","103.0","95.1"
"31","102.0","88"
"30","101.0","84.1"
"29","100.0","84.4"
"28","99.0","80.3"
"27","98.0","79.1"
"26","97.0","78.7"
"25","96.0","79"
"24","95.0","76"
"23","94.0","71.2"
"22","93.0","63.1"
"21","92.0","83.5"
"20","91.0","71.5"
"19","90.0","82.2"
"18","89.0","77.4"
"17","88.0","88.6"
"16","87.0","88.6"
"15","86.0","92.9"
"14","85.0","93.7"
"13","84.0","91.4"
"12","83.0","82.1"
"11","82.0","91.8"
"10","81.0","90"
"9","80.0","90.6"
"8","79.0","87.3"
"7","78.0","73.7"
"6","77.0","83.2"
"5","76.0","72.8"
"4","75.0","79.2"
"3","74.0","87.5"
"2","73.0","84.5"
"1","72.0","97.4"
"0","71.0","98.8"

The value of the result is 1.23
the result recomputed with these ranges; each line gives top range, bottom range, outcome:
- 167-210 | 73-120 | 1.33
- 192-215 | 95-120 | 1.20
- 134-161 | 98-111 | 1.25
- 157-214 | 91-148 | 1.10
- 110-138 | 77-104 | 1.50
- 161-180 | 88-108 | 1.45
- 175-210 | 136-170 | 1.03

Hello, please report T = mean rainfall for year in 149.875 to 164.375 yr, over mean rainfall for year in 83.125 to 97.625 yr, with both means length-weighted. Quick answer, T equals 1.5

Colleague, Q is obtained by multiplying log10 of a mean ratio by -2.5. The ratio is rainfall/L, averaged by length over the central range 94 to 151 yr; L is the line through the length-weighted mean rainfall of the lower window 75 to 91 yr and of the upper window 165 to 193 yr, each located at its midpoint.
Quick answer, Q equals -0.14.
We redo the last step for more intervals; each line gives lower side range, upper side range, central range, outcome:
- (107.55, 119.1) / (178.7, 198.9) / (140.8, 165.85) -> 0.00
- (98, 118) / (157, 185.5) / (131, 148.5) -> -0.10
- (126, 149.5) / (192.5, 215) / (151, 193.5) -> 0.03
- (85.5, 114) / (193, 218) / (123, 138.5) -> -0.23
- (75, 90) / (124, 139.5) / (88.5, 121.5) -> 0.06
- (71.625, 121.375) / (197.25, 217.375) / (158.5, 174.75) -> -0.06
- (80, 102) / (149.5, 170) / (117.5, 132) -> -0.22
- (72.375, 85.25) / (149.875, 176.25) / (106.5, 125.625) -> -0.19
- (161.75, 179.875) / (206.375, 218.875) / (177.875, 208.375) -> 0.01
